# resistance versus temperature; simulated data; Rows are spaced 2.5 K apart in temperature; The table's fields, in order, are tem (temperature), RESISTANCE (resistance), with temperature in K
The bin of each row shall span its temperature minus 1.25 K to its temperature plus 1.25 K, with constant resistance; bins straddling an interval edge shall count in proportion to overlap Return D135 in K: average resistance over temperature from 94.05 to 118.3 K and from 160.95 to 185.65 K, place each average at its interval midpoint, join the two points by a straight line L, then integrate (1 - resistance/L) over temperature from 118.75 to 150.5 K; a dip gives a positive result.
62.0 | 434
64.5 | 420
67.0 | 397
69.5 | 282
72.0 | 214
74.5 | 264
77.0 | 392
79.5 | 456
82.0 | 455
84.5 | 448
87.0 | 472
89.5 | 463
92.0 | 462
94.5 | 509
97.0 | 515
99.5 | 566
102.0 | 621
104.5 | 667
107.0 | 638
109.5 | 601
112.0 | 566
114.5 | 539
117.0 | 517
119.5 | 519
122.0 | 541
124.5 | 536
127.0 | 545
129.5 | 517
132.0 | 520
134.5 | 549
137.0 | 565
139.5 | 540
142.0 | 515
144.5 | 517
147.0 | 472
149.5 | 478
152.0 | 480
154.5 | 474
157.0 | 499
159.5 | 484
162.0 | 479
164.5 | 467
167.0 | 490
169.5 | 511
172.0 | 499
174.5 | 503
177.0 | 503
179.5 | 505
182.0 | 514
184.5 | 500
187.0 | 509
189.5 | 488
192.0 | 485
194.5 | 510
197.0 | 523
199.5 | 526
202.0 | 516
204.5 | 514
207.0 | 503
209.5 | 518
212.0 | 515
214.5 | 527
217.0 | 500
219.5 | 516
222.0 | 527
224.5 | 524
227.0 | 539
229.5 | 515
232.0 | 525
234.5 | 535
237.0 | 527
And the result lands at 1.06 K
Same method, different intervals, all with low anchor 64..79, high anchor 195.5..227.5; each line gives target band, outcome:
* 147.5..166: -1.5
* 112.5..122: -3.4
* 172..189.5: -1.0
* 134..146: -3.2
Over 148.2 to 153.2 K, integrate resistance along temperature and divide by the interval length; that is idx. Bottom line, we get 479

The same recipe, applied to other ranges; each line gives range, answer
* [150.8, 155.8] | 477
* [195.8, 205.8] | 520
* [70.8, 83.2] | 356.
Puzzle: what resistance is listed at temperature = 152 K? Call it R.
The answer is 480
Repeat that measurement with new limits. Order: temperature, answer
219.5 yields 516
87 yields 472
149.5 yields 478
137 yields 565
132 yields 520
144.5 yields 517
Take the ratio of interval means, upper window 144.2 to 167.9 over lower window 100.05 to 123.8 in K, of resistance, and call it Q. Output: 0.84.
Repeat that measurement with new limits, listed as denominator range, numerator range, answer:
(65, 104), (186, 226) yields 1.17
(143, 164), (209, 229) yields 1.07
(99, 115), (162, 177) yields 0.82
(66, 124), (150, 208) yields 1.03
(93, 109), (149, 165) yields 0.82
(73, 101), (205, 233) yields 1.14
